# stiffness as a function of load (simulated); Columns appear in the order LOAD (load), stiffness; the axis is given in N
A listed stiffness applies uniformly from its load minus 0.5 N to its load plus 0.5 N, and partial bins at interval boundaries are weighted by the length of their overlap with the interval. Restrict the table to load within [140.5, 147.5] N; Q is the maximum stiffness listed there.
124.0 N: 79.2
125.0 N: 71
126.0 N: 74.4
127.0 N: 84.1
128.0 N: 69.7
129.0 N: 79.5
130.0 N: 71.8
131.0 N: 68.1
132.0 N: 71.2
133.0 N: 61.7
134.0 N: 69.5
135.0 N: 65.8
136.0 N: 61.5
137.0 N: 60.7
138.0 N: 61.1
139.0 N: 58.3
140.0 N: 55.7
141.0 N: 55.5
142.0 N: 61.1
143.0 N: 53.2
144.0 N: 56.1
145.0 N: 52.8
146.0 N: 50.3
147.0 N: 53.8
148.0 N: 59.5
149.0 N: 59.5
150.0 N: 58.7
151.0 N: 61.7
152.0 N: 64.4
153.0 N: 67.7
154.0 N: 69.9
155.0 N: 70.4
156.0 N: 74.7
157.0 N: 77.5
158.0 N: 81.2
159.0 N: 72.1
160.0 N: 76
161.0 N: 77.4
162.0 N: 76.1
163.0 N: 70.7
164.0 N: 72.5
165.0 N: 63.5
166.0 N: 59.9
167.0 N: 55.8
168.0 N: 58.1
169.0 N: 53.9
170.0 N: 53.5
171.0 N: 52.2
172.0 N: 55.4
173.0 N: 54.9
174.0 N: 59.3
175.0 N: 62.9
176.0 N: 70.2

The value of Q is 61.1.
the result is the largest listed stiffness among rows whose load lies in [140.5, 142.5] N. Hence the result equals 61.1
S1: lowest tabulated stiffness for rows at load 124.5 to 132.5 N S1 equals 68.1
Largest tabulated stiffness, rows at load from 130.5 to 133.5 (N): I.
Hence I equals 71.2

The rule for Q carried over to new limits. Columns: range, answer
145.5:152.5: 64.4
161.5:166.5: 76.1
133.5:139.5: 69.5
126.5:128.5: 84.1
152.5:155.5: 70.4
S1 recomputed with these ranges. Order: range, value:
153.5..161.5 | 69.9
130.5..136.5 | 61.5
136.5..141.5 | 55.5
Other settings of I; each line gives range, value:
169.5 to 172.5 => 55.4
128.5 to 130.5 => 79.5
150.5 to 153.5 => 67.7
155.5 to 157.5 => 77.5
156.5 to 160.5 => 81.2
